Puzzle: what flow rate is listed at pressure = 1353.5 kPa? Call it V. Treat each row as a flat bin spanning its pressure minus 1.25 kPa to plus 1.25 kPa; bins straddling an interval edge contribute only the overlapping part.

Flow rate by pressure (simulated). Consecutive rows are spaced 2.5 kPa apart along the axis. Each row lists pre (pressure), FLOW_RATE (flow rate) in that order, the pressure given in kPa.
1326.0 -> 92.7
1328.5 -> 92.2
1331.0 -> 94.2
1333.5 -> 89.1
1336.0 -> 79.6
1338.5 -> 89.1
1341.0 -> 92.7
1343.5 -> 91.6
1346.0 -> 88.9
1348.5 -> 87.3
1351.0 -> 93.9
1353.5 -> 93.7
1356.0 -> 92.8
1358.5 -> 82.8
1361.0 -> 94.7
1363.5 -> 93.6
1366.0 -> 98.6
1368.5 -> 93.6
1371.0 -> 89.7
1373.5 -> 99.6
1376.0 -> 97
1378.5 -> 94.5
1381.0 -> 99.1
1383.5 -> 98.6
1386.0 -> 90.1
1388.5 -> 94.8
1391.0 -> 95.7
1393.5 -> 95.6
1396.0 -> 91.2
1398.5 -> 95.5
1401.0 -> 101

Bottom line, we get 93.7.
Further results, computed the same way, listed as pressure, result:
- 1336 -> 79.6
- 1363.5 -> 93.6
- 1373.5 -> 99.6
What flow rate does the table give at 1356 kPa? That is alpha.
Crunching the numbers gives 92.8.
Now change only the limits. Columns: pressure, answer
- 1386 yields 90.1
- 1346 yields 88.9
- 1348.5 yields 87.3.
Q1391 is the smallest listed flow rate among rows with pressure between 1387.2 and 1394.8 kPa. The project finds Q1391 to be 94.8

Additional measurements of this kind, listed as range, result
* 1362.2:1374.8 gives 89.7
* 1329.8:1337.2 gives 79.6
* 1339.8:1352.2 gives 87.3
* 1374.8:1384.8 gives 94.5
